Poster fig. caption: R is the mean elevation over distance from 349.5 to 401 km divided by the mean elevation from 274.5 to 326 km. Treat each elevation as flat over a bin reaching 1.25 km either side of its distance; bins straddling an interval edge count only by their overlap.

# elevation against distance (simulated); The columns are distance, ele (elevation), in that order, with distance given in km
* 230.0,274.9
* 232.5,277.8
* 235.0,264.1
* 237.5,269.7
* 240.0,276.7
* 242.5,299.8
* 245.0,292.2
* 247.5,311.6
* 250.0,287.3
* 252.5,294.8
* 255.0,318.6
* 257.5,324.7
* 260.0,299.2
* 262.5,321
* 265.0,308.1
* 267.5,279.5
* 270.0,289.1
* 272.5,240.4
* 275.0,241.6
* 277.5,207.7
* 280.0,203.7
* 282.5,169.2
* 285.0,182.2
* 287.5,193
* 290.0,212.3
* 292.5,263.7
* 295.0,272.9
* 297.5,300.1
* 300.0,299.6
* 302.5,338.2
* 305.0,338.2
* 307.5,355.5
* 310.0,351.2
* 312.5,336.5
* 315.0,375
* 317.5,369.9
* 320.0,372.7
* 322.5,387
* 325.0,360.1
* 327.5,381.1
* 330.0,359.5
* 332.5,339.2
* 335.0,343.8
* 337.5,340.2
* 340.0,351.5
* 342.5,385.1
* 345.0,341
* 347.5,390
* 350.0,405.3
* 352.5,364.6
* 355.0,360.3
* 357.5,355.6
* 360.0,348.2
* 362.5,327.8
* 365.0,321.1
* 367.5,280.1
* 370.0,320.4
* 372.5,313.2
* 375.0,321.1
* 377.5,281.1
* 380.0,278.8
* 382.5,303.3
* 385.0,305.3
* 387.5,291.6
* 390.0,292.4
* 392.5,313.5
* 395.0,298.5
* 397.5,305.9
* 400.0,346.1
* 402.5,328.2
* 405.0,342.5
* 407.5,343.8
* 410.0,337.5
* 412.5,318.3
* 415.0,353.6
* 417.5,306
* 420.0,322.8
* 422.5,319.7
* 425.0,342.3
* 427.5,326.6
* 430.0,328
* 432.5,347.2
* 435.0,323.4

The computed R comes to 1.09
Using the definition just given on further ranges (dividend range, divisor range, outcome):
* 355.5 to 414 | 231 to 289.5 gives 1.19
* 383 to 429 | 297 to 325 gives 0.92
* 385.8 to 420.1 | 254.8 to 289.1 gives 1.27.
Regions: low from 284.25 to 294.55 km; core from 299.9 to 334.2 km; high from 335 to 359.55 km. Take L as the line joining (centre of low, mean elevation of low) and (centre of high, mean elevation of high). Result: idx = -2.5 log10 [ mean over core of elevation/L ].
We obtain -0.23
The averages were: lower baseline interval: 219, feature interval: 356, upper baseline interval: 364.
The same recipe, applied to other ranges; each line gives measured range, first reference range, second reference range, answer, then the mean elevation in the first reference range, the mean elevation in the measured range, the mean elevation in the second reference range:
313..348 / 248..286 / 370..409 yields -0.25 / 266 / 363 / 311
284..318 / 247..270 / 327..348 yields 0.12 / 304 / 298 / 357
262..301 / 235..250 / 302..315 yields 0.29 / 288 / 247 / 347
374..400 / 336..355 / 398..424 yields 0.15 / 367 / 301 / 331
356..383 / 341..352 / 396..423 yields 0.15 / 379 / 314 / 329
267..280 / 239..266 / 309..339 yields 0.29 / 303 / 245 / 360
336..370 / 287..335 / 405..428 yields -0.07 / 329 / 350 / 331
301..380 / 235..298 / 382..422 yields -0.18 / 266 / 348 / 320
